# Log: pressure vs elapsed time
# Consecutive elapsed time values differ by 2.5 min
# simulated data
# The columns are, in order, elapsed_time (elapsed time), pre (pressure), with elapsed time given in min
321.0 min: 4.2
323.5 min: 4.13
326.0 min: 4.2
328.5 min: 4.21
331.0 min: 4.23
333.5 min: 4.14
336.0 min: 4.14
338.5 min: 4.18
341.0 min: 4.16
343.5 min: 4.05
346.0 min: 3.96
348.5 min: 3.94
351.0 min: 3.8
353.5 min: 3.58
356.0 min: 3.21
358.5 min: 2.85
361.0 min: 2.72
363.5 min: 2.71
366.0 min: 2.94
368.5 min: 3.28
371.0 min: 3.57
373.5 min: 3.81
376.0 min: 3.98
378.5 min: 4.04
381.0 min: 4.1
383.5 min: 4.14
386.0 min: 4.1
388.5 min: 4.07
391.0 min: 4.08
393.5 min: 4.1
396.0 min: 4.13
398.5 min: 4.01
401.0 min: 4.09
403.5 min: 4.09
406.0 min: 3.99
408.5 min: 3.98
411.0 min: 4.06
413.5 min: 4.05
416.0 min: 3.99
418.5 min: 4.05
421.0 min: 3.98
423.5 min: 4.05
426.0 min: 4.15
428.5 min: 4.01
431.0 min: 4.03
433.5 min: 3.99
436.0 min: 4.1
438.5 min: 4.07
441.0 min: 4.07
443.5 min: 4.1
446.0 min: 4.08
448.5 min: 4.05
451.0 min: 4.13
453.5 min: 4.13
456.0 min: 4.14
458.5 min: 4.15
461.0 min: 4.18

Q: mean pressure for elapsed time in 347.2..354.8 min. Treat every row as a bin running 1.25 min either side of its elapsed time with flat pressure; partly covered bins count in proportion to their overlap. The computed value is 3.77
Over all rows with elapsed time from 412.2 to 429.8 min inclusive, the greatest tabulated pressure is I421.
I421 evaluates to 4.15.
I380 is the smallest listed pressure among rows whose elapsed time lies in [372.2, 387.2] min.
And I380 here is 3.81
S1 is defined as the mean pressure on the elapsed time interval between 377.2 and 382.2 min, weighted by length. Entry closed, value 4.07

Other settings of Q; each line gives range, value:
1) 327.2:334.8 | 4.19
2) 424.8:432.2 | 4.06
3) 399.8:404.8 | 4.09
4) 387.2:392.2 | 4.08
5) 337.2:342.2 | 4.17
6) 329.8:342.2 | 4.17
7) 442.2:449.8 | 4.08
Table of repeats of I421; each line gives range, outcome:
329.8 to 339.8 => 4.23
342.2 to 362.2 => 4.05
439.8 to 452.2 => 4.13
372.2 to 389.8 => 4.14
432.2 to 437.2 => 4.1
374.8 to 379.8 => 4.04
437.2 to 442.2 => 4.07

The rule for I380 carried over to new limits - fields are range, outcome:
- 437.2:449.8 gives 4.05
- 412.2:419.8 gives 3.99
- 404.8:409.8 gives 3.98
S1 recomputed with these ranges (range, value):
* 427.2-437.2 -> 4.03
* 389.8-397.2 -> 4.1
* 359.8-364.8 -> 2.72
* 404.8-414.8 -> 4.02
